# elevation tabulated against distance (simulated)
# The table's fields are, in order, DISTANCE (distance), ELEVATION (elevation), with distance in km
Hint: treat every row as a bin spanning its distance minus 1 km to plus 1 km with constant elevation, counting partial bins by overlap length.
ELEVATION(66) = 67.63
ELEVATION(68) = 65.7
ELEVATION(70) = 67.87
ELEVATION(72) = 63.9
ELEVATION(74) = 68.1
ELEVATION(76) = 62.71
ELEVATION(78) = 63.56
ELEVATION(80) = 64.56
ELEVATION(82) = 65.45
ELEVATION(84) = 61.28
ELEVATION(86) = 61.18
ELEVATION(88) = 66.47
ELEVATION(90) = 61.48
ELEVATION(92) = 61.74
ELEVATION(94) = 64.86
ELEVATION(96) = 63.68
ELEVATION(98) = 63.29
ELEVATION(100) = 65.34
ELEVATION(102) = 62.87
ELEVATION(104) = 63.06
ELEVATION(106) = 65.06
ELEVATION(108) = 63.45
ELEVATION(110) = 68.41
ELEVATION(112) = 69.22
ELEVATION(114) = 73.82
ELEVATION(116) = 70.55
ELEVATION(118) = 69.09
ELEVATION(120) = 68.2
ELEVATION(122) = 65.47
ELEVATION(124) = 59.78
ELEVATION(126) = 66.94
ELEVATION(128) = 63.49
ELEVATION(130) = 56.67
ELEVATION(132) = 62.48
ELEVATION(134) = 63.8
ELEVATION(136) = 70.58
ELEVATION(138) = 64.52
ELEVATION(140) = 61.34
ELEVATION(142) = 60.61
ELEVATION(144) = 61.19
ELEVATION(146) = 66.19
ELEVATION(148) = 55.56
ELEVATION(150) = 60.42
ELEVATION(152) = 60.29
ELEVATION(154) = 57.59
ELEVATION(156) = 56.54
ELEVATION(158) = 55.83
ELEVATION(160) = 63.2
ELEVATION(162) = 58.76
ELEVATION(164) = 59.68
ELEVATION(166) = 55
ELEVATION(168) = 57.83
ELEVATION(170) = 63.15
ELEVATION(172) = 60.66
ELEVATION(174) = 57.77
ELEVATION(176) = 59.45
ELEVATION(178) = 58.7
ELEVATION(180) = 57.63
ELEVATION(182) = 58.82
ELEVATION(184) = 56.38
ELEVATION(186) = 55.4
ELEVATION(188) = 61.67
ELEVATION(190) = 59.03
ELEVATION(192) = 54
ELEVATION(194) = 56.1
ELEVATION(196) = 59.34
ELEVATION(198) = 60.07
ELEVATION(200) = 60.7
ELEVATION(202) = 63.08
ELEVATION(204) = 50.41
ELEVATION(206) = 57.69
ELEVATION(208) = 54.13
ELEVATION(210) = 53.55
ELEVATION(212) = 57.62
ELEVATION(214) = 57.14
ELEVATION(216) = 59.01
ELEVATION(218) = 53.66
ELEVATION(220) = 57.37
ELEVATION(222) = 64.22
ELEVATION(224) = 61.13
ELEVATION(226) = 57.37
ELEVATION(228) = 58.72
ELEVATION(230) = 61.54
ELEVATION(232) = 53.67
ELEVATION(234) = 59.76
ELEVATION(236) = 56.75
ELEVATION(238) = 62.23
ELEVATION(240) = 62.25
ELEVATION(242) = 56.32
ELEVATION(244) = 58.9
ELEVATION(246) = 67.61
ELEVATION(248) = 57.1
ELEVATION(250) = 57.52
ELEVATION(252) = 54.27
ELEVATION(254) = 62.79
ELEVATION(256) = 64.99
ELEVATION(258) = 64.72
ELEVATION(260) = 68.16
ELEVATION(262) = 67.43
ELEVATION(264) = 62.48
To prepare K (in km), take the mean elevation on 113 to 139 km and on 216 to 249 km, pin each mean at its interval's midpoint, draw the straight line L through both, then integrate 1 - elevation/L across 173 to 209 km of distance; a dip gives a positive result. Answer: 2.3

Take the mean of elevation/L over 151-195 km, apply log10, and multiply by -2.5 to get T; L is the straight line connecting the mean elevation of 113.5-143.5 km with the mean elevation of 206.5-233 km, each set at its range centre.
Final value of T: 0.05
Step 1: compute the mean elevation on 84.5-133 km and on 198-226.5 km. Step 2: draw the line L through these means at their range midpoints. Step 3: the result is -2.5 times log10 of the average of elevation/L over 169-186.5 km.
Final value 0.02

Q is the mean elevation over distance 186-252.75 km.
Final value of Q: 58.3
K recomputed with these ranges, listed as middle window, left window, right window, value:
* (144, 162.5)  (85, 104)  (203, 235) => 0.3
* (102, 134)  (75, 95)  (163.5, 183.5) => -2.0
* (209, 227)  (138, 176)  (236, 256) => 0.6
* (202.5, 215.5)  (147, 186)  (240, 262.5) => 1.0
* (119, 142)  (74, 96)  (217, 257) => -0.5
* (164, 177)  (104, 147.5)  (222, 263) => 0.9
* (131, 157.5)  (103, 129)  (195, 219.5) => 0.9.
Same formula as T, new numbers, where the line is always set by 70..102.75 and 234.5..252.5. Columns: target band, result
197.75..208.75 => 0.05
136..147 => -0.02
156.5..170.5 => 0.05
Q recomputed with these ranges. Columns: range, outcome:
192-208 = 57.7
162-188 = 58.5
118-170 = 61.5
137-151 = 61.4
